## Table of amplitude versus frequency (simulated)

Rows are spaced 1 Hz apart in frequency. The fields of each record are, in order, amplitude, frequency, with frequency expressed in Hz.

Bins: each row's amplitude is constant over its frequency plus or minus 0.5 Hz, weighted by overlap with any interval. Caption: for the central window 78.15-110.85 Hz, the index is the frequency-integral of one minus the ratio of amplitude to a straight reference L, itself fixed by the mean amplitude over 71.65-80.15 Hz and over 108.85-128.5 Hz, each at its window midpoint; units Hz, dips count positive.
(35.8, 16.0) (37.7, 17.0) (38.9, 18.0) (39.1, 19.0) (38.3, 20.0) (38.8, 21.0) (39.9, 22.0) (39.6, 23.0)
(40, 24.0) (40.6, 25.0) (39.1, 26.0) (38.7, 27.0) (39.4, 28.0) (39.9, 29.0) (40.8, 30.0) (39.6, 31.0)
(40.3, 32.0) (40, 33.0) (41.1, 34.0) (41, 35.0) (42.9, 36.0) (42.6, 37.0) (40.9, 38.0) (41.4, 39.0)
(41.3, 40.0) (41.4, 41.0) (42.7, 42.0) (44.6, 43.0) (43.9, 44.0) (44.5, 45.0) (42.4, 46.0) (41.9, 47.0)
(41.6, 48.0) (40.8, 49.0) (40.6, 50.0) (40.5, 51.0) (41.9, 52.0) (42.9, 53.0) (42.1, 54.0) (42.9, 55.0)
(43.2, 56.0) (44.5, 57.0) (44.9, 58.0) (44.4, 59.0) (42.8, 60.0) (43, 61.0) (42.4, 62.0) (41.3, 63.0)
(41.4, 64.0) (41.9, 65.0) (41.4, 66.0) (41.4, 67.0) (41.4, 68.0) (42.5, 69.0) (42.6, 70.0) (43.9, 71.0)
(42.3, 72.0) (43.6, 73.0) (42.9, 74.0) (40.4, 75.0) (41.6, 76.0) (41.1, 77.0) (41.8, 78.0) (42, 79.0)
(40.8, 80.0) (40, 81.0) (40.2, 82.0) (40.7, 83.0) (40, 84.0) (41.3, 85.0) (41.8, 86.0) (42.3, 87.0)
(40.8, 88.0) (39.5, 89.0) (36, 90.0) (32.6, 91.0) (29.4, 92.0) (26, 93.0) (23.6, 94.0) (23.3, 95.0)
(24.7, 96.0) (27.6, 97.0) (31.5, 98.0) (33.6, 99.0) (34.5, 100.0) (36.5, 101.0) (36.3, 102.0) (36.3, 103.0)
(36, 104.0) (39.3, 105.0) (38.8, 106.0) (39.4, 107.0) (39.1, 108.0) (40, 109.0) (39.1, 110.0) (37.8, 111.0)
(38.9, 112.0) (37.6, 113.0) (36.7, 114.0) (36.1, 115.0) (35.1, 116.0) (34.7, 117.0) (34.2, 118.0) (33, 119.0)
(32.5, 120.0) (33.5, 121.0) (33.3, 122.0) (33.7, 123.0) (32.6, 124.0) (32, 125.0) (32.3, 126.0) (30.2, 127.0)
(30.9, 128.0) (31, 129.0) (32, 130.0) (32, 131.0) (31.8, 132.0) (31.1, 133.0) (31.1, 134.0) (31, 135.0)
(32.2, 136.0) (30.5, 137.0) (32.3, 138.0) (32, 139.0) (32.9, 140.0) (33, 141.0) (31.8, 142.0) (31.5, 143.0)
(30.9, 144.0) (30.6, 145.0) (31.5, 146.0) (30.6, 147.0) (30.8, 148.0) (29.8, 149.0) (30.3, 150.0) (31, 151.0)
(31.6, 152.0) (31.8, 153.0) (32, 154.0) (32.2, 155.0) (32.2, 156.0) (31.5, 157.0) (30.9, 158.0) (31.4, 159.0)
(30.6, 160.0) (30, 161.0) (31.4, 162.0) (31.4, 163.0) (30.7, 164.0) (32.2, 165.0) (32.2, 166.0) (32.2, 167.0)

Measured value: 2.2 Hz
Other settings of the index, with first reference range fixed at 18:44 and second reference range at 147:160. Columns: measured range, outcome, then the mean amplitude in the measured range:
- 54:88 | -4.1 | 42.1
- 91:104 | 1.8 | 30.6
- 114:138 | 0.6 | 32.6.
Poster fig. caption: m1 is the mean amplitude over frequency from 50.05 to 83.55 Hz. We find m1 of 42.1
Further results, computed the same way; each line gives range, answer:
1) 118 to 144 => 32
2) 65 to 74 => 42.4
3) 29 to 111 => 39.7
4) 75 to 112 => 36.6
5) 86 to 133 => 34.1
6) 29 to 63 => 42.1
